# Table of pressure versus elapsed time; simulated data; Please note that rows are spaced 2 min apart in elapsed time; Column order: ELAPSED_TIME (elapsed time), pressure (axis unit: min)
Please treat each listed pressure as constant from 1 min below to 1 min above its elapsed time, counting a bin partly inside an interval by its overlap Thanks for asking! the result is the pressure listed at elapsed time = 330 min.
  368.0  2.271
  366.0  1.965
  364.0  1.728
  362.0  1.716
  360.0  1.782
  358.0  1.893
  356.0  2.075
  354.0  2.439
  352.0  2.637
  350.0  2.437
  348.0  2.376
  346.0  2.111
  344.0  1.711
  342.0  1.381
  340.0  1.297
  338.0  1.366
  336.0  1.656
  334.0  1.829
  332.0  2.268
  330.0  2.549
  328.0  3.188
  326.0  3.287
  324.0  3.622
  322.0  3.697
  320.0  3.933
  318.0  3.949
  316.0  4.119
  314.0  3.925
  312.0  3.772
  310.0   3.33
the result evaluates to 2.549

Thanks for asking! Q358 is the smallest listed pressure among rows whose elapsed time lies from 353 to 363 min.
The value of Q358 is 1.716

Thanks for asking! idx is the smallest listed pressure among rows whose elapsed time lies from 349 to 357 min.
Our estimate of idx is 2.075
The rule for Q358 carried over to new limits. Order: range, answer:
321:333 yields 2.268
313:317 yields 3.925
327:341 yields 1.297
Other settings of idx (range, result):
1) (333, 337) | 1.656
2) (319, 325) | 3.622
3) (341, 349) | 1.381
